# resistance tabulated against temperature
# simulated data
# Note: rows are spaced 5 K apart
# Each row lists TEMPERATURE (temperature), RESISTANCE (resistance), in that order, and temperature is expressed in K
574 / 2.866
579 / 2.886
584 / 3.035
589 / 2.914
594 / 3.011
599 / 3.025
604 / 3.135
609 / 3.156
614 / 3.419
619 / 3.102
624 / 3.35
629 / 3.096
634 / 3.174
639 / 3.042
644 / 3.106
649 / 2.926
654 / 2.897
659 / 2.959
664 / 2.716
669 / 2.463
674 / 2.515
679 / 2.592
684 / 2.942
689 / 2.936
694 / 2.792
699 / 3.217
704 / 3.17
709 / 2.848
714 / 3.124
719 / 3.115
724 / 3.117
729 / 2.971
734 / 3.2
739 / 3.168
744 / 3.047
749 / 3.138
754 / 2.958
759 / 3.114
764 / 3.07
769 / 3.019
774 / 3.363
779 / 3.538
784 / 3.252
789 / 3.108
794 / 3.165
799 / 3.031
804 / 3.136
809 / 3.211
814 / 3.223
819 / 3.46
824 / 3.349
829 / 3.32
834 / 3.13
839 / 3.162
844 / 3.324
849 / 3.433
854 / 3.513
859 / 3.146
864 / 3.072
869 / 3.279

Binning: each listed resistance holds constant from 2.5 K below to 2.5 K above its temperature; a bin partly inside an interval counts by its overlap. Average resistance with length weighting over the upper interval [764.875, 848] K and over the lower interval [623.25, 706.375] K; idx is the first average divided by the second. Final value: 1.1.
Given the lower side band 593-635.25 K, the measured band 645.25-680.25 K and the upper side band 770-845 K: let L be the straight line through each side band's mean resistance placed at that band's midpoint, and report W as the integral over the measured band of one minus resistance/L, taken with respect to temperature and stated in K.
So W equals 4.89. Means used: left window 3.17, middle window 2.74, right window 3.25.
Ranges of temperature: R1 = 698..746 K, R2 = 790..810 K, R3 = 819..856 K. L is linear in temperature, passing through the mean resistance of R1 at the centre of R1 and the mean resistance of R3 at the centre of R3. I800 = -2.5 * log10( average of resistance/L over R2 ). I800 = 0.042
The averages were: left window 3.09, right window 3.33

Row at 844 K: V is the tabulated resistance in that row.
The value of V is 3.324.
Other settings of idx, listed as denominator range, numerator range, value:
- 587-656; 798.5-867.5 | 1.05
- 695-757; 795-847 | 1.05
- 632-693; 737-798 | 1.11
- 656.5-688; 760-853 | 1.20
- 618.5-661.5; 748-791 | 1.03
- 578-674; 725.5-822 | 1.05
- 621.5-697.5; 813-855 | 1.14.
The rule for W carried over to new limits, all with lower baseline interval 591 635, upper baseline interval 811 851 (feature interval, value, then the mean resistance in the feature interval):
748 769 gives 1.2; 3.06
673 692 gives 2.6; 2.77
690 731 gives 2.3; 3.04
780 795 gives 0.3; 3.21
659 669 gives 1.5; 2.71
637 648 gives 0.4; 3.06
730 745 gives 0.5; 3.13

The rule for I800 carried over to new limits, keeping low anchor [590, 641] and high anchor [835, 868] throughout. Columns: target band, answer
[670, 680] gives 0.25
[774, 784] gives -0.06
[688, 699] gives 0.09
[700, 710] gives 0.04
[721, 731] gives 0.05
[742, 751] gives 0.04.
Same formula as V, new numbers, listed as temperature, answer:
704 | 3.17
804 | 3.136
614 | 3.419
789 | 3.108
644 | 3.106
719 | 3.115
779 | 3.538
